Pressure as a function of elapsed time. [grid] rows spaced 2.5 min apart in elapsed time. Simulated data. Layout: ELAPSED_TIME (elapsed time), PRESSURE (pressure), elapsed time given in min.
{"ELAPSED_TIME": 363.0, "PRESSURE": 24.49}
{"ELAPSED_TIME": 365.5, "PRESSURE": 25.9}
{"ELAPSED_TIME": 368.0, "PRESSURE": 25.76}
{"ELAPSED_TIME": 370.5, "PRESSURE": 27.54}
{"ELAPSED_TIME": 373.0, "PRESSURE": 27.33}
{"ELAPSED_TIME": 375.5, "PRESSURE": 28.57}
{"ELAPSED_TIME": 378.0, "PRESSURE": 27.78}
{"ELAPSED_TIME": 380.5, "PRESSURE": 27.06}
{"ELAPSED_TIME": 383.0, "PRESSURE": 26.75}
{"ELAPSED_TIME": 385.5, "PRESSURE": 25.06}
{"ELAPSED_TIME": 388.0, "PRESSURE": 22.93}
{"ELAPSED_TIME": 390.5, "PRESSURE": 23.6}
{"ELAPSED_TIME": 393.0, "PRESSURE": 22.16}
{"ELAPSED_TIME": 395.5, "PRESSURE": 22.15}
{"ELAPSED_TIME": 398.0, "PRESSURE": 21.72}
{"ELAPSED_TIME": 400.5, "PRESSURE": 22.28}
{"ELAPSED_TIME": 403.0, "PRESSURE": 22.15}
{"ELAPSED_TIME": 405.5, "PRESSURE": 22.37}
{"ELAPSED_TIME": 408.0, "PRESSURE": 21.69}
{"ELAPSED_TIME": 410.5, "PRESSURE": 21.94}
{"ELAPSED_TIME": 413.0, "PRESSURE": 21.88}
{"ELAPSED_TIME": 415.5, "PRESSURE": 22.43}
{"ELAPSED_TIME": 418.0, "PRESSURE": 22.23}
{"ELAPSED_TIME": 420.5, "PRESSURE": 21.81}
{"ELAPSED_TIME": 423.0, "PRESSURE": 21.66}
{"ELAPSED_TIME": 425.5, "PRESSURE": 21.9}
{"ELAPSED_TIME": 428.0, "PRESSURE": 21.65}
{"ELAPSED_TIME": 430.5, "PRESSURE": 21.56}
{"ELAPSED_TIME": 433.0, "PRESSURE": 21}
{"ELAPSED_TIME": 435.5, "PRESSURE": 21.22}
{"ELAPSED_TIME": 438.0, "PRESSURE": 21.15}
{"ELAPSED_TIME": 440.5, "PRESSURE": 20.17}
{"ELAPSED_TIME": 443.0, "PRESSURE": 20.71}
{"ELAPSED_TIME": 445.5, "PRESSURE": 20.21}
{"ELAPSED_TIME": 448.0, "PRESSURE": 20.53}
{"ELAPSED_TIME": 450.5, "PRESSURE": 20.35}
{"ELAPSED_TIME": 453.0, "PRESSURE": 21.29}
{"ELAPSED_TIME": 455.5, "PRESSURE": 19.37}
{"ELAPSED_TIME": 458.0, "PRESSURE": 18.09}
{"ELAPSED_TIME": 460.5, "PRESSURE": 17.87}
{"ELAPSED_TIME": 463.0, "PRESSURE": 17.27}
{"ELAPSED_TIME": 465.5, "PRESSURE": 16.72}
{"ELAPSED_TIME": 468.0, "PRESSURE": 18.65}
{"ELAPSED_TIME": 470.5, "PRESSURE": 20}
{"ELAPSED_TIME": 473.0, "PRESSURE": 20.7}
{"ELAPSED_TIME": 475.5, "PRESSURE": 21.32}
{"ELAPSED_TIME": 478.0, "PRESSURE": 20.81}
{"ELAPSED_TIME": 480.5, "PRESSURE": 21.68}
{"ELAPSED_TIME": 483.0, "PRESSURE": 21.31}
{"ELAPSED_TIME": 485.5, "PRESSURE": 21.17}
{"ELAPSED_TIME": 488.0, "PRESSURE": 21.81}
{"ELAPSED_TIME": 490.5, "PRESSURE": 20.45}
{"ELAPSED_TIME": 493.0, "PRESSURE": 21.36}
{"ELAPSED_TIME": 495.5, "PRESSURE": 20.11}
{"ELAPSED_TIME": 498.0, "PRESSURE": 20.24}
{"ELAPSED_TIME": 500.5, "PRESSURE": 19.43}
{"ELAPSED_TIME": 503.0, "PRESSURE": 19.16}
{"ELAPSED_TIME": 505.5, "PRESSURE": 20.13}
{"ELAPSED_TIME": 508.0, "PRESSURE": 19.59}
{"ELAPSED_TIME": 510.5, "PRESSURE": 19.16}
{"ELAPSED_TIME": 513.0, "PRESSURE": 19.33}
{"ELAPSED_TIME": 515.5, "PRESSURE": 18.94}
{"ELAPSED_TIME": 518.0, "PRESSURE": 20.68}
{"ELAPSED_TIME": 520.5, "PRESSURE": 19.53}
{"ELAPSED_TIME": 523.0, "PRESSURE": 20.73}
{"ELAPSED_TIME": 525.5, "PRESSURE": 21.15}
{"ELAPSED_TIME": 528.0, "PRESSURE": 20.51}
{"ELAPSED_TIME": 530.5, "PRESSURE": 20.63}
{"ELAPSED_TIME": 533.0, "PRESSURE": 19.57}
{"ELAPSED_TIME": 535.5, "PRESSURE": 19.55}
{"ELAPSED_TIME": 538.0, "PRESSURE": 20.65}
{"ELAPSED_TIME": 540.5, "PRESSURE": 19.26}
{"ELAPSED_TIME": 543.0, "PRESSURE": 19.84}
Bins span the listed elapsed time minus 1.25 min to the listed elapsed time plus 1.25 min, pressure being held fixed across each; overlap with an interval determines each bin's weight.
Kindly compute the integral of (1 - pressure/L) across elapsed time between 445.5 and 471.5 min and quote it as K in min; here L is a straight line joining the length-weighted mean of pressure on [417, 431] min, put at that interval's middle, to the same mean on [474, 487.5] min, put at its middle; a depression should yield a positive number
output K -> 2.9 min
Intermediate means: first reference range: 21.8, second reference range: 21.3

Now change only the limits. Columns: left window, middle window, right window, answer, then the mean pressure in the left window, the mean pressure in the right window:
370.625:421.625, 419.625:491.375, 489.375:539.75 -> 4.83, 23.8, 20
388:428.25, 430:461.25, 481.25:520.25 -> 1.58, 22.1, 20.2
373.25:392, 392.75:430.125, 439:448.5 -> 2.14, 26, 20.4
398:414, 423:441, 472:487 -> 0.35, 22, 21.2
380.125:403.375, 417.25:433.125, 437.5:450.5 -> -0.10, 23.5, 20.5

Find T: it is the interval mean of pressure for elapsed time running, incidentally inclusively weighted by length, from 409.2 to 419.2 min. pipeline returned 22.1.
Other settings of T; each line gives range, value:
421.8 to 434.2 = 21.6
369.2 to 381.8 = 27.6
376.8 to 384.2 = 27.2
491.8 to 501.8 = 20.3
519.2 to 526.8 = 20.5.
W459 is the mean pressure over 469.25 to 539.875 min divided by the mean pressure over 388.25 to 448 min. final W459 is 0.94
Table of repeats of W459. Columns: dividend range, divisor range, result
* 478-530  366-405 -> 0.82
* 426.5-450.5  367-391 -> 0.79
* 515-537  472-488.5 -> 0.95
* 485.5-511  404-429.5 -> 0.92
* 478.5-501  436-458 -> 1.03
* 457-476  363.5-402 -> 0.75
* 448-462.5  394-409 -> 0.88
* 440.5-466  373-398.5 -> 0.77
